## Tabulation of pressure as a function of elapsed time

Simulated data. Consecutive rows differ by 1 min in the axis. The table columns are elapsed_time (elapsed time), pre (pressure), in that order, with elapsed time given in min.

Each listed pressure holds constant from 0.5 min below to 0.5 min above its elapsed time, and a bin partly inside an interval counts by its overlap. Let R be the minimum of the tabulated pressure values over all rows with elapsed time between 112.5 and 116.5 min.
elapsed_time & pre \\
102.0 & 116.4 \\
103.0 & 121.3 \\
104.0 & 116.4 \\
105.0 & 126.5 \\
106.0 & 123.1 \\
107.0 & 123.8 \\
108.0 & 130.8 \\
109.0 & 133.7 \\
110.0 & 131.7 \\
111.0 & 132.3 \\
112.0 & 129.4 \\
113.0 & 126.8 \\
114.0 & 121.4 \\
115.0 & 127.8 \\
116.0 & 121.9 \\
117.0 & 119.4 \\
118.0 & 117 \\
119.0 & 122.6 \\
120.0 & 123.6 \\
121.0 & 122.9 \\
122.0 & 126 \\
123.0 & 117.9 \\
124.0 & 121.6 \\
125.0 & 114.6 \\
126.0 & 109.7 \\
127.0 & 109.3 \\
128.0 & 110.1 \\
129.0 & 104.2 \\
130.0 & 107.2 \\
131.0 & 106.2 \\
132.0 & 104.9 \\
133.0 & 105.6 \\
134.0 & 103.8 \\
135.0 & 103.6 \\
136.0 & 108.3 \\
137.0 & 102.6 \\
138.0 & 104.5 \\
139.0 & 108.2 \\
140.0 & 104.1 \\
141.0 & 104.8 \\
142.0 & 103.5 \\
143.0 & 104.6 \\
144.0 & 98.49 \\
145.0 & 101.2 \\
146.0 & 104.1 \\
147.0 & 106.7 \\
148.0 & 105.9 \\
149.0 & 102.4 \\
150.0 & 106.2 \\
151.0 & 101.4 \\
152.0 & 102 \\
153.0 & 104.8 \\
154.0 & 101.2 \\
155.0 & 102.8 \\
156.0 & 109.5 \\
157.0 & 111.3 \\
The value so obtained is 121.4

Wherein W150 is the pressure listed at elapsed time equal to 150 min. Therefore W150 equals 106.2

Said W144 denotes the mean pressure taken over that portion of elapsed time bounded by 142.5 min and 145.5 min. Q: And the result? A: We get 101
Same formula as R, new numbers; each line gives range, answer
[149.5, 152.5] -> 101.4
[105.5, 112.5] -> 123.1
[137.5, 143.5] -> 103.5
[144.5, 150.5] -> 101.2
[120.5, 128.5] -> 109.3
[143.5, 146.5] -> 98.49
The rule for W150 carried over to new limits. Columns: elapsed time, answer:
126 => 109.7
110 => 131.7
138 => 104.5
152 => 102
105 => 126.5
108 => 130.8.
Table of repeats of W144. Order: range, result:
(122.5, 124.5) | 120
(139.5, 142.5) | 104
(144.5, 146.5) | 103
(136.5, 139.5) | 105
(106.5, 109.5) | 129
